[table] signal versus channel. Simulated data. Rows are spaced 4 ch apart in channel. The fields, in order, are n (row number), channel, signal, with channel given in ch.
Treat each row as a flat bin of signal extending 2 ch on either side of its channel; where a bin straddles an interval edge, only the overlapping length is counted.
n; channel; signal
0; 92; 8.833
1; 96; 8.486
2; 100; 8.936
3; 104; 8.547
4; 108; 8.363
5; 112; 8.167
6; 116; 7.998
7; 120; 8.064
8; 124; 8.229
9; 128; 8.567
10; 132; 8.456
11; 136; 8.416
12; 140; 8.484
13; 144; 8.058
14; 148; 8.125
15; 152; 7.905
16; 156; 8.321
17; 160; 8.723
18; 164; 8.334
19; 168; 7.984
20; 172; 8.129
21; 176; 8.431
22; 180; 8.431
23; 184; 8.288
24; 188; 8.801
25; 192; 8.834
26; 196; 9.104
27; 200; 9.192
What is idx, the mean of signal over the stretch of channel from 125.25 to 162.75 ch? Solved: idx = 8.34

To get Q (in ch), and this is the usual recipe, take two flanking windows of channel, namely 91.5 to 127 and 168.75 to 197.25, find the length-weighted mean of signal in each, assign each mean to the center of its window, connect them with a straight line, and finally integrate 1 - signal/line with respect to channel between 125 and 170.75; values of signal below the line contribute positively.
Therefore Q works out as 0.88 ch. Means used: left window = 8.39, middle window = 8.3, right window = 8.53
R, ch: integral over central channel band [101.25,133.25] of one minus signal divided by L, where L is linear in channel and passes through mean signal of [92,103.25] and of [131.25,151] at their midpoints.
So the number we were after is 0.8 ch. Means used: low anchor 8.71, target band 8.31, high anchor 8.28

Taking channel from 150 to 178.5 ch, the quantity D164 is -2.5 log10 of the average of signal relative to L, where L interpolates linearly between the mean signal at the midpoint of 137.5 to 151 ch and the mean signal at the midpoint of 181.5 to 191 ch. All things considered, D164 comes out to 0.015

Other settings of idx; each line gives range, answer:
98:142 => 8.38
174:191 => 8.51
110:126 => 8.11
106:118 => 8.18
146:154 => 8.02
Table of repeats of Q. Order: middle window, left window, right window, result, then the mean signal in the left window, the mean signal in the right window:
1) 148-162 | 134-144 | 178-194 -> 0.26 ch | 8.37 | 8.59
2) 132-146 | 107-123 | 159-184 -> -0.21 ch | 8.14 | 8.32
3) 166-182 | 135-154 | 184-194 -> 0.55 ch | 8.19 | 8.71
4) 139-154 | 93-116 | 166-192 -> 0.54 ch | 8.47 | 8.38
